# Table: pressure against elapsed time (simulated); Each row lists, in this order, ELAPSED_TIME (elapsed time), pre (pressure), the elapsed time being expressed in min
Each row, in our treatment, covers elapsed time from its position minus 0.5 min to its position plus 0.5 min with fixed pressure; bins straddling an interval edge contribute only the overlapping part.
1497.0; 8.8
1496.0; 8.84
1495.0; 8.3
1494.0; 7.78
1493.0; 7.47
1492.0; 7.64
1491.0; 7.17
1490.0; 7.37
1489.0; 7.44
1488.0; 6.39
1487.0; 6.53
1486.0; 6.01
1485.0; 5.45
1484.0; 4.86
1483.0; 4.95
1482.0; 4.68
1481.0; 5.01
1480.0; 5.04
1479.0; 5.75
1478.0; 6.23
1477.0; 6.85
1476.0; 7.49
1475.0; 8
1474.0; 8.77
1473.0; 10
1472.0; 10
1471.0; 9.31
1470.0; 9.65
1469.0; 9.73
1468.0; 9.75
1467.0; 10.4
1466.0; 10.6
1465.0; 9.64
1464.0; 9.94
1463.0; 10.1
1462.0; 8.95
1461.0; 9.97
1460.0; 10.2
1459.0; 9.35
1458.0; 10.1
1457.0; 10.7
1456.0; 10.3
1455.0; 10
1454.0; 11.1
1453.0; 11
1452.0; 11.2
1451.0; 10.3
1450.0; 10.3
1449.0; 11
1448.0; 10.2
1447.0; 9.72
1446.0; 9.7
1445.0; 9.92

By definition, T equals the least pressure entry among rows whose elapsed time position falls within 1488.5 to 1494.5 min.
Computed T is 7.17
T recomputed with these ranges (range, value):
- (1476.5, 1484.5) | 4.68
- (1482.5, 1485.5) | 4.86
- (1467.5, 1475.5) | 8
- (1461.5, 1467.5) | 8.95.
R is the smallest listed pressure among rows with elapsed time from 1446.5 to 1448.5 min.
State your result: 9.72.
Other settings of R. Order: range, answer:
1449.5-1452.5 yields 10.3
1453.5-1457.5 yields 10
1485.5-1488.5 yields 6.01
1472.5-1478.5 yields 6.23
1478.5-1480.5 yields 5.04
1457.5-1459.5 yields 9.35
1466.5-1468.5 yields 9.75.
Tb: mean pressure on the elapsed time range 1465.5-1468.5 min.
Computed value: 10.2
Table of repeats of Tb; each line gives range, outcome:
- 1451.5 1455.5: 10.8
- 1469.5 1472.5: 9.65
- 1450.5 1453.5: 10.8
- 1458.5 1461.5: 9.84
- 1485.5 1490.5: 6.75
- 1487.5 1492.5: 7.2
